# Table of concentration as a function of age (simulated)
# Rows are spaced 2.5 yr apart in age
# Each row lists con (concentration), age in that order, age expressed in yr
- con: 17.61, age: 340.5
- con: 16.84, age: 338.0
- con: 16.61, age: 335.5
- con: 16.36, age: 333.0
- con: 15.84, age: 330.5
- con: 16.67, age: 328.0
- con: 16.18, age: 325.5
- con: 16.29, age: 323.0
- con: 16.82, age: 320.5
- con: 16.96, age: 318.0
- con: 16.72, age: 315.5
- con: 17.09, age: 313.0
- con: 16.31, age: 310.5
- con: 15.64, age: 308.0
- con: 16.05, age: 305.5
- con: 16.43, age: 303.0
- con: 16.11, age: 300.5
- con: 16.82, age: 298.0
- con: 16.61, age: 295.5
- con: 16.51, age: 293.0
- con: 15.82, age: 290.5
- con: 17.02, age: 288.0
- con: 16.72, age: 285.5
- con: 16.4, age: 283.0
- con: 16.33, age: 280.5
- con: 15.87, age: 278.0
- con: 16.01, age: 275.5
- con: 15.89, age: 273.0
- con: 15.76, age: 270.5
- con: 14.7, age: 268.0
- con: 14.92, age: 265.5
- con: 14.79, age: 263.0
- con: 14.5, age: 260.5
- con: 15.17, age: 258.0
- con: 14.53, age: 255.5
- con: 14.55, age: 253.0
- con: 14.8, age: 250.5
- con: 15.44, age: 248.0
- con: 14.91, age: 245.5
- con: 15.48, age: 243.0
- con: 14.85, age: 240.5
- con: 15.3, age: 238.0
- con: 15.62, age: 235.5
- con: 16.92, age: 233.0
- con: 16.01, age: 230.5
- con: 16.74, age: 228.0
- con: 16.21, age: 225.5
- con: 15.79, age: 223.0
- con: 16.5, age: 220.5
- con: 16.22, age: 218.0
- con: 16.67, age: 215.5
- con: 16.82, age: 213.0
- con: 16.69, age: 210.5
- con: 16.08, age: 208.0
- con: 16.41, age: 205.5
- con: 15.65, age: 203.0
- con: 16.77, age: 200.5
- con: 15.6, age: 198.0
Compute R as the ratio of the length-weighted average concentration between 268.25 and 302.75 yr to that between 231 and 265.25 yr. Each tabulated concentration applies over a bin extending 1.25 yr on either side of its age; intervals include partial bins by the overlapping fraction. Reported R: 1.07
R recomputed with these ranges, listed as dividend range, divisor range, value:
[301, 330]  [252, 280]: 1.08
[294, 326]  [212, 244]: 1.02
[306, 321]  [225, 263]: 1.08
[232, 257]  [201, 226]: 0.93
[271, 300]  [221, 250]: 1.04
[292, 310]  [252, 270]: 1.10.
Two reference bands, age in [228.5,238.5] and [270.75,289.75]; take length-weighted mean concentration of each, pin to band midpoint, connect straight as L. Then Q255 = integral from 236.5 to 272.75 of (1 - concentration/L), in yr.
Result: 2.6 yr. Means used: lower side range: 16.1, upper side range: 16.3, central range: 15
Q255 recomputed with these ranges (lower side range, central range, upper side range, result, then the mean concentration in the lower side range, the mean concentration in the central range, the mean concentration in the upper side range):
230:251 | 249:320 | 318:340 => 0.46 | 15.5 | 15.9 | 16.5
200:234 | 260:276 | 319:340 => 1.18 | 16.4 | 15.2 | 16.5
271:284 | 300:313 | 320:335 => 0.03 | 16.1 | 16.2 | 16.3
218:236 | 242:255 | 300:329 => 1.05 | 16.3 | 15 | 16.4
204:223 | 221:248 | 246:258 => -0.36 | 16.4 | 15.8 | 14.9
